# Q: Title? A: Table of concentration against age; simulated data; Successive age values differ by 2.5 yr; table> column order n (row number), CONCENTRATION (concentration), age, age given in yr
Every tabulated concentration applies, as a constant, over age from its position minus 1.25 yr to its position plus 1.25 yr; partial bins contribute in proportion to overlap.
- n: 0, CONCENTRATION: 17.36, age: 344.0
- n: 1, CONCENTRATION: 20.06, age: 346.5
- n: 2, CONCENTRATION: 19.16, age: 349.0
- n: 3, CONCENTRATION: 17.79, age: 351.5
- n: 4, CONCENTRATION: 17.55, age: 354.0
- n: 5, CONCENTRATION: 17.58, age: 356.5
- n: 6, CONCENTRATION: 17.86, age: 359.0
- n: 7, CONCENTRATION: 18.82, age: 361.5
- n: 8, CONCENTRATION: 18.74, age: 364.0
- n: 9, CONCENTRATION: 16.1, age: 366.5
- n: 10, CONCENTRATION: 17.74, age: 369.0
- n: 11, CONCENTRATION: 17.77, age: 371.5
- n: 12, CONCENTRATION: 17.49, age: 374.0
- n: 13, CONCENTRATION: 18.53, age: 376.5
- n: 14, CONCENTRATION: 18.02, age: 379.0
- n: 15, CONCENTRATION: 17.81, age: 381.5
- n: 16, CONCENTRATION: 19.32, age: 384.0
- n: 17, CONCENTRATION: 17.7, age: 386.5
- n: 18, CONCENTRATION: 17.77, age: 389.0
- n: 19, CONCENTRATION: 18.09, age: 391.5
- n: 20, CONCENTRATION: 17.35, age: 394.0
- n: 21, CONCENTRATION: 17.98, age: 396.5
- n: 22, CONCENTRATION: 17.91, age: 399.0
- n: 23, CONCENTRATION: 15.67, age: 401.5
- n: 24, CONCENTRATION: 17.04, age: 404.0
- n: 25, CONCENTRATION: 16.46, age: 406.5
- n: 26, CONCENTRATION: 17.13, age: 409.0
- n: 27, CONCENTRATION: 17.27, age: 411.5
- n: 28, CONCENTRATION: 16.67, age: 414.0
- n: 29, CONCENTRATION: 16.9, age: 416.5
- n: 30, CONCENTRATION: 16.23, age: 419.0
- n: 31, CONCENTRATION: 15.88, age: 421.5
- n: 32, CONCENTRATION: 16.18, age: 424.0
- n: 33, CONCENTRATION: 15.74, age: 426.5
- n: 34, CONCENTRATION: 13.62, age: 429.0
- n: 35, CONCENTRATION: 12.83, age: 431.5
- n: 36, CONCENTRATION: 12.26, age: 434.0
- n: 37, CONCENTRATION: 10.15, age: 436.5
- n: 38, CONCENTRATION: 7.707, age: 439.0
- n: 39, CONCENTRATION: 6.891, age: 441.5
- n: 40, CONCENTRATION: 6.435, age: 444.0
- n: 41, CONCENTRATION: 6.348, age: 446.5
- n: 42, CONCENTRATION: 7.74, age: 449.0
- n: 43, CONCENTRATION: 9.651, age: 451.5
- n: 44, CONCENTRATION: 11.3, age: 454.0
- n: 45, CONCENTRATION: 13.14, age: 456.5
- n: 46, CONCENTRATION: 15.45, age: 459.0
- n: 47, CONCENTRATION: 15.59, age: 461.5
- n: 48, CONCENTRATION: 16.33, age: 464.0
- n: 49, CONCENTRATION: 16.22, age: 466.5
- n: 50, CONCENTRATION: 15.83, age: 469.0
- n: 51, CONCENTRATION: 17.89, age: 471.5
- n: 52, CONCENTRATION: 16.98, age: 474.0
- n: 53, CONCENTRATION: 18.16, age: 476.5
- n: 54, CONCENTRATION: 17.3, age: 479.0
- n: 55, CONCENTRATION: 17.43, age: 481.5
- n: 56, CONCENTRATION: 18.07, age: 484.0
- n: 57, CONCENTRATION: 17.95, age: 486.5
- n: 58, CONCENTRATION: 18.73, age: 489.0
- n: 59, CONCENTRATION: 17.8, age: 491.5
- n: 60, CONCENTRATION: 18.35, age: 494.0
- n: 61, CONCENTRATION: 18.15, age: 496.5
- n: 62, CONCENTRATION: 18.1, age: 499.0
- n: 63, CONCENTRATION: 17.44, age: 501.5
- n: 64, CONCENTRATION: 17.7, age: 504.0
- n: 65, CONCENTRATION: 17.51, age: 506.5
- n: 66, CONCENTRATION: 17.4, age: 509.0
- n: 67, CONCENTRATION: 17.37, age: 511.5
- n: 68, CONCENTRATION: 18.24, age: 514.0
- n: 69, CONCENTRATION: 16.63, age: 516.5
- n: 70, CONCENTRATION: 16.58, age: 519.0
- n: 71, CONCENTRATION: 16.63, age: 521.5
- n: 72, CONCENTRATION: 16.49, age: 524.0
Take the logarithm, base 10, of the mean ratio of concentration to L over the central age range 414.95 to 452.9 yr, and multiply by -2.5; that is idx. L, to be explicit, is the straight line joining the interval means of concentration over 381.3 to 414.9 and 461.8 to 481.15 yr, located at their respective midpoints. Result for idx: 0.421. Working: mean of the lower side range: 17.4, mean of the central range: 11.7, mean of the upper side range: 16.9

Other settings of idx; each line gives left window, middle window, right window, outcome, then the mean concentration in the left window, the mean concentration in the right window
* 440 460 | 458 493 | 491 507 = -0.24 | 9.52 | 17.9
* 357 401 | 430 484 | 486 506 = 0.35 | 17.9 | 18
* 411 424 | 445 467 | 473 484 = 0.37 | 16.5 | 17.5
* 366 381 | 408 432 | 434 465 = -0.19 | 17.7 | 10.6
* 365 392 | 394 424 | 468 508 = 0.06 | 17.9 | 17.7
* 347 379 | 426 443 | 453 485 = 0.45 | 18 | 16.2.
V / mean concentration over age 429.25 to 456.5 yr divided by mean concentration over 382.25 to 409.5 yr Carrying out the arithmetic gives 0.54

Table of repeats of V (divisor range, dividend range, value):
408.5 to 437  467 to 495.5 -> 1.17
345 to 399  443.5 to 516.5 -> 0.87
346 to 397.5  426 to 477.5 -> 0.70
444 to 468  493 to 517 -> 1.46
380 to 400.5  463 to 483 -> 0.95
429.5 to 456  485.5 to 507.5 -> 1.92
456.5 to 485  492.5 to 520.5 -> 1.05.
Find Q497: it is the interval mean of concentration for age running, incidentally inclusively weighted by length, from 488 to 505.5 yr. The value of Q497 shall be 18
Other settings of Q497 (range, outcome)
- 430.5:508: 14.6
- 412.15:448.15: 12.4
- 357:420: 17.5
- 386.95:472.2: 14.3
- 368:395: 18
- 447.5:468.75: 13.2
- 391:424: 16.9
